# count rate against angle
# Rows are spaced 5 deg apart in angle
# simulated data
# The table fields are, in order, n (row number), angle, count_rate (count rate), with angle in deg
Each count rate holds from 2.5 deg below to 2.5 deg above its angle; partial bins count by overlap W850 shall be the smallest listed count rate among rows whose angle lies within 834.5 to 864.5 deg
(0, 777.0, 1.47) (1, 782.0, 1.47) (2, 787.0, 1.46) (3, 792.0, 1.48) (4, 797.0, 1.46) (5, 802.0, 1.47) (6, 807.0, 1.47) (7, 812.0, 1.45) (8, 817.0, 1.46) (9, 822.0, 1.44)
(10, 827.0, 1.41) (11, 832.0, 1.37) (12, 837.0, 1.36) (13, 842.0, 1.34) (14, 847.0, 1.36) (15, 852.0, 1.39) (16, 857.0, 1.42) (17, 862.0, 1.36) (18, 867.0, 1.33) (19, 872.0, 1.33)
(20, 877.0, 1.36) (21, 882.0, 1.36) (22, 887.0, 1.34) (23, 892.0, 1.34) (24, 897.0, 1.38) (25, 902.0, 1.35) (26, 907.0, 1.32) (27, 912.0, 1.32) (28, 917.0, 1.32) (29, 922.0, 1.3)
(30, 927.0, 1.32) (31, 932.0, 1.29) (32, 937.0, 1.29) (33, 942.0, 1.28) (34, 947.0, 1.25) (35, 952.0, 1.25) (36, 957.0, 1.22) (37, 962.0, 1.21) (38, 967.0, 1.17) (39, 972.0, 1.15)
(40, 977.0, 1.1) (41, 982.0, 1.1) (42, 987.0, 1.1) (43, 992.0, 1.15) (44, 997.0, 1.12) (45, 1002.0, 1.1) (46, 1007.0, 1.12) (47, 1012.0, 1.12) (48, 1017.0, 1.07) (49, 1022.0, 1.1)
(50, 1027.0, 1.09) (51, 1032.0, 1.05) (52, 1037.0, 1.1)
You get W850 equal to 1.34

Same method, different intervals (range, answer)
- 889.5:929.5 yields 1.3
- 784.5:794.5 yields 1.46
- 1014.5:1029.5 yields 1.07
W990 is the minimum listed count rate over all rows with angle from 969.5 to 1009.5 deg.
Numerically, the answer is 1.1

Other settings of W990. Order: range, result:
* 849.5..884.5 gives 1.33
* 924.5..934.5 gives 1.29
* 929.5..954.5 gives 1.25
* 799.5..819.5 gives 1.45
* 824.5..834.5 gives 1.37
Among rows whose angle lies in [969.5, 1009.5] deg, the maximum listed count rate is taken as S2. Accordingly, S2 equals 1.15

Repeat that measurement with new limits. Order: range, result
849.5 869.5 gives 1.42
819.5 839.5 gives 1.44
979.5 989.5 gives 1.1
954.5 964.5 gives 1.22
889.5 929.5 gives 1.38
